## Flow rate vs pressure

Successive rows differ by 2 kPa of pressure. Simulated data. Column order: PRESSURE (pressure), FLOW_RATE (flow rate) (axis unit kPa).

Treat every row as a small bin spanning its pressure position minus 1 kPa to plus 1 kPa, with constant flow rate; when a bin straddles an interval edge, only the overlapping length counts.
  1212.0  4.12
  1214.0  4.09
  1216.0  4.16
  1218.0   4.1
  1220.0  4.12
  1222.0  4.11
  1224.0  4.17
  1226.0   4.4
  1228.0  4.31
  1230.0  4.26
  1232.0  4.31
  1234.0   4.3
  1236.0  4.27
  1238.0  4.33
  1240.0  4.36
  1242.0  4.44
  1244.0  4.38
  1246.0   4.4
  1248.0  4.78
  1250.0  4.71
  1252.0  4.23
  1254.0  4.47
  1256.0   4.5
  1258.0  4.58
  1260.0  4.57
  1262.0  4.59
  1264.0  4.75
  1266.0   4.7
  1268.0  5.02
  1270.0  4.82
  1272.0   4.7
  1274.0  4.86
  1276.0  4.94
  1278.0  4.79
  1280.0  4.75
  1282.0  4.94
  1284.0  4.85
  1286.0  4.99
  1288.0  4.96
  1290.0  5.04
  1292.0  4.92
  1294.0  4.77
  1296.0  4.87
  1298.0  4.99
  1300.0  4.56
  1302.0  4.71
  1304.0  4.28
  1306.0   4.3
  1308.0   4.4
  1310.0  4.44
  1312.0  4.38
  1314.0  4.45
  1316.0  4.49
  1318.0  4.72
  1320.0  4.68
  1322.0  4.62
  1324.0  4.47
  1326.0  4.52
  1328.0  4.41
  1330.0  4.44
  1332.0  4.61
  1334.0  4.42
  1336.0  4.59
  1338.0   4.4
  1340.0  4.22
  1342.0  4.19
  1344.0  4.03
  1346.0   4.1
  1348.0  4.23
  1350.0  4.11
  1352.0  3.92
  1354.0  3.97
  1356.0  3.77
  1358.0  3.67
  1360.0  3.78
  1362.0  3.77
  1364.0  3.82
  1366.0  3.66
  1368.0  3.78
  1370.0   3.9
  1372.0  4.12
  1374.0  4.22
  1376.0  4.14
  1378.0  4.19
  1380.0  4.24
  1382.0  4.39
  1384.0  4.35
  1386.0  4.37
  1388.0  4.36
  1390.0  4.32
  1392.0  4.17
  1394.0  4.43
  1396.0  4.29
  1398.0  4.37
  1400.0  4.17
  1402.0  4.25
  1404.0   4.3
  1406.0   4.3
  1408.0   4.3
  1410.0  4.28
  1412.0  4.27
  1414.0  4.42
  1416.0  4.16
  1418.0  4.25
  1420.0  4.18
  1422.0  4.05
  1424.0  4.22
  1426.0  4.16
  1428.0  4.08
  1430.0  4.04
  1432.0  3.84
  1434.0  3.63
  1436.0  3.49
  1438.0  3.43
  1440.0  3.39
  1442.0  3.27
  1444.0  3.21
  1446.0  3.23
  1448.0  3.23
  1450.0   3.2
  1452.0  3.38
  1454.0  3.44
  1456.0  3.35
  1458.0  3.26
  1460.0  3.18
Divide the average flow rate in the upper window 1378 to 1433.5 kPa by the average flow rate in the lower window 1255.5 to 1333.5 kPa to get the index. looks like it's 0.91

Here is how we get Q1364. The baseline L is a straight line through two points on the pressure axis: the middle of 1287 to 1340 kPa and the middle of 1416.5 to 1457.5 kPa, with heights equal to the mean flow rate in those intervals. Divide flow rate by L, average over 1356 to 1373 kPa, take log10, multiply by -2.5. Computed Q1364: 0.11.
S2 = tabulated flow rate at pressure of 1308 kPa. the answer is 4.4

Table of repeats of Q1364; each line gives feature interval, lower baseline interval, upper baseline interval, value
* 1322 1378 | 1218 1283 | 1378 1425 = 0.06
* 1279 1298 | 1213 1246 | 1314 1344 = -0.12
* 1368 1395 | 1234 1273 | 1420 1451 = -0.08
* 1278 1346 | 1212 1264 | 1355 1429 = -0.08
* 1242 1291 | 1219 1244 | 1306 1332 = -0.08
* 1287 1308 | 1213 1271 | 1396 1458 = -0.11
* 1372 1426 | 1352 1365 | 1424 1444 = -0.14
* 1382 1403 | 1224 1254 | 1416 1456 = -0.13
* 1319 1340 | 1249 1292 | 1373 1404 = 0.00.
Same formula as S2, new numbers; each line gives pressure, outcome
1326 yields 4.52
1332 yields 4.61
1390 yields 4.32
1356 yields 3.77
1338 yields 4.4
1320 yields 4.68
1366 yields 3.66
